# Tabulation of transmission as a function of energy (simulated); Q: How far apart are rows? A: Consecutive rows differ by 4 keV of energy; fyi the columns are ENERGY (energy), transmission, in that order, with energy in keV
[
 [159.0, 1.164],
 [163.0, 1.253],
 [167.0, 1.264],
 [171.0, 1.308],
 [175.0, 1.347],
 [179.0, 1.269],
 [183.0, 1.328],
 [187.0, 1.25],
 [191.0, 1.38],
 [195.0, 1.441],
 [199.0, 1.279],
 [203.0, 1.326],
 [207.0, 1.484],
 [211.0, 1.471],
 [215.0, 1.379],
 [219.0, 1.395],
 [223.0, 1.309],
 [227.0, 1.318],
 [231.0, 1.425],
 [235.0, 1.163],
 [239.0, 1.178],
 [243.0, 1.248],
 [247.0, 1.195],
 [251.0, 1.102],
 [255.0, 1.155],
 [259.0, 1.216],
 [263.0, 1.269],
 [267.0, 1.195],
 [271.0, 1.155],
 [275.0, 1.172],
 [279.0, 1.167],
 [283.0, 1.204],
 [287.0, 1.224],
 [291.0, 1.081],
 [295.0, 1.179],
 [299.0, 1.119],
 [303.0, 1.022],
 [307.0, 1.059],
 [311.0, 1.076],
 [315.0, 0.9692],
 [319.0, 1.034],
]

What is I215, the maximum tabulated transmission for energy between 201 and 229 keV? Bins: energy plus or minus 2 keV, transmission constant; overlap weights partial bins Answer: 1.484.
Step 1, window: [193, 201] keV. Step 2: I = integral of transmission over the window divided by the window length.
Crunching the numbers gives 1.36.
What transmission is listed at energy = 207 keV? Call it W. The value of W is 1.484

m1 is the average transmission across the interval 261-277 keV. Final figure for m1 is 1.2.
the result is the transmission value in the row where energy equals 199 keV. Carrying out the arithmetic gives 1.279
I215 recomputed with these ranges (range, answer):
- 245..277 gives 1.269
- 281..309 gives 1.224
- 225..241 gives 1.425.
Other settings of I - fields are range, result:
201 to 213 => 1.43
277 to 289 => 1.2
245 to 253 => 1.15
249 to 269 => 1.19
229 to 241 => 1.26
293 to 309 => 1.09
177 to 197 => 1.33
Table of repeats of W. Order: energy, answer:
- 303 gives 1.022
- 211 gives 1.471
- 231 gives 1.425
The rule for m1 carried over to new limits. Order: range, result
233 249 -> 1.2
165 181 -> 1.3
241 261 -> 1.18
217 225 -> 1.35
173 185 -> 1.31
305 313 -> 1.07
